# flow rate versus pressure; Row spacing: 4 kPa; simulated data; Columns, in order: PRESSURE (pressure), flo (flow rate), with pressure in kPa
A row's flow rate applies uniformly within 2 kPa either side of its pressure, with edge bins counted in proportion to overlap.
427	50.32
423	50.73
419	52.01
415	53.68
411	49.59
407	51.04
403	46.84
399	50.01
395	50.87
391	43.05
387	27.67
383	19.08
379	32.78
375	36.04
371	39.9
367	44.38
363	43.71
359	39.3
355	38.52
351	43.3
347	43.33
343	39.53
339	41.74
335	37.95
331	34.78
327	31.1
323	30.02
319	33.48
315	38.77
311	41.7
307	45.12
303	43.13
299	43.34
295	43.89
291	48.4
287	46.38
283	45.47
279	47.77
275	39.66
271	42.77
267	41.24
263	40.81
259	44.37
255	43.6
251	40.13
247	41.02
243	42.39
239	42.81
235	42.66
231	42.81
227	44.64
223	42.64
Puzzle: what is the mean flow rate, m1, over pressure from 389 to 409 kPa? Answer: 48.4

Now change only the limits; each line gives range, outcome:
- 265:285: 43.4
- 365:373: 42.1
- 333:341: 39.8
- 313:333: 33.6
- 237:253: 41.6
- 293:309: 43.9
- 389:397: 47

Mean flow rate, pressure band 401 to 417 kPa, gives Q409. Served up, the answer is 50.3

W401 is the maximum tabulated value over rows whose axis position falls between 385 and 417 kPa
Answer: 53.68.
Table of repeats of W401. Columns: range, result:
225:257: 44.64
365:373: 44.38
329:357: 43.33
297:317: 45.12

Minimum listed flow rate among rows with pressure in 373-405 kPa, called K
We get 19.08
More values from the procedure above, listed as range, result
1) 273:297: 39.66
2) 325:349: 31.1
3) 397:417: 46.84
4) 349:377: 36.04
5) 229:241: 42.66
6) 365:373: 39.9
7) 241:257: 40.13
